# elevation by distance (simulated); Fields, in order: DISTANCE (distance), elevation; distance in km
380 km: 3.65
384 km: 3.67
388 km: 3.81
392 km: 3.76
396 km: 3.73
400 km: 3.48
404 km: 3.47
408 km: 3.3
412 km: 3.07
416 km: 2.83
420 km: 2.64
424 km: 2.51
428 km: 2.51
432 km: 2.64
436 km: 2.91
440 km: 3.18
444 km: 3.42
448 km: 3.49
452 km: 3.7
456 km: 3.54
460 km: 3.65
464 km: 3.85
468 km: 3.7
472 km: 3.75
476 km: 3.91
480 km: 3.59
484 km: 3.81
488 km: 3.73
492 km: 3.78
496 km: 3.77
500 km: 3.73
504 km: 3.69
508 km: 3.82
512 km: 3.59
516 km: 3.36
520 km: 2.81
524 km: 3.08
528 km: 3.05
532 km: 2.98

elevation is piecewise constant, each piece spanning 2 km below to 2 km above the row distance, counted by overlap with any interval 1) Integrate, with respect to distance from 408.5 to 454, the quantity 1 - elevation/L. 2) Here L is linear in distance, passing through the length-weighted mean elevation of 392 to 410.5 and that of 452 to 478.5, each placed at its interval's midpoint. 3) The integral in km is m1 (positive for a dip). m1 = 7.7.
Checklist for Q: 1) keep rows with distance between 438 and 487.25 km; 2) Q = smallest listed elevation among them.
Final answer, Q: 3.18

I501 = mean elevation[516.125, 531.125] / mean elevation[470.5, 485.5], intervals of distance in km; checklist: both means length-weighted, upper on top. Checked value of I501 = 0.80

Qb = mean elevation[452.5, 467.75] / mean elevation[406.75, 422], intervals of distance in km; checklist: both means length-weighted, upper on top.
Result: 1.3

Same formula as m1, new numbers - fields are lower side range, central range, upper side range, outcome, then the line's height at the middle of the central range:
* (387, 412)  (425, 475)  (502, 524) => 1.9 km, 3.49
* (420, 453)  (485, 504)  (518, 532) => -4.8 km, 2.99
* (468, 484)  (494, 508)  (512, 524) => -1.4 km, 3.4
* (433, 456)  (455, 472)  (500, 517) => -1.4 km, 3.42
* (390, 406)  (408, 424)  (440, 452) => 3.1 km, 3.55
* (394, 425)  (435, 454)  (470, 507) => 0.3 km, 3.42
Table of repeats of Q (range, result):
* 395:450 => 2.51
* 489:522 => 2.81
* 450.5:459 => 3.54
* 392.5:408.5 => 3.3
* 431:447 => 2.64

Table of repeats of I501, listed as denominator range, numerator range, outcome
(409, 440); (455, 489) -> 1.34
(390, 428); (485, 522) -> 1.14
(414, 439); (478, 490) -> 1.38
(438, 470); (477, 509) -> 1.05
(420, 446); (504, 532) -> 1.16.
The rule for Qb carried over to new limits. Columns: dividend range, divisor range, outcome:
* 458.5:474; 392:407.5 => 1.05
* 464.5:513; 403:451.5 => 1.24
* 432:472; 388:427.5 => 1.08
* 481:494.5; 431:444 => 1.25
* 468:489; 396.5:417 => 1.14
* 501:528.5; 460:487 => 0.90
